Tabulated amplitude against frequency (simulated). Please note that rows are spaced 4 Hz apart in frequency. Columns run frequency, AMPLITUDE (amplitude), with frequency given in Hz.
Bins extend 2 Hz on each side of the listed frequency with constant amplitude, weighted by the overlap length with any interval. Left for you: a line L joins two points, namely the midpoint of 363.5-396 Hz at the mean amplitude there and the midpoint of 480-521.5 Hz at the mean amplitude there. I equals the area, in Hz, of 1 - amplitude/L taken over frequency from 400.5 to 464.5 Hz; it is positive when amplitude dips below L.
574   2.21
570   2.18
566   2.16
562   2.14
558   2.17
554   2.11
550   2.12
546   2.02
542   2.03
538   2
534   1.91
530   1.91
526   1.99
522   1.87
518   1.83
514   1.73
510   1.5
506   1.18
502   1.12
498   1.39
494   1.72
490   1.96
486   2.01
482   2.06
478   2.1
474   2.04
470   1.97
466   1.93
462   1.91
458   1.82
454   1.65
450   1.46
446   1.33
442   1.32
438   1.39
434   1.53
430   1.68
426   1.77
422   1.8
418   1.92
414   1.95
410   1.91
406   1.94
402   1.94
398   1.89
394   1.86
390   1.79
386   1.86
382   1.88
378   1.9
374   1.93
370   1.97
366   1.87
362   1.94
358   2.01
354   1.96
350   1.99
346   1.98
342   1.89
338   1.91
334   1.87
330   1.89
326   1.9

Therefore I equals 2.8 Hz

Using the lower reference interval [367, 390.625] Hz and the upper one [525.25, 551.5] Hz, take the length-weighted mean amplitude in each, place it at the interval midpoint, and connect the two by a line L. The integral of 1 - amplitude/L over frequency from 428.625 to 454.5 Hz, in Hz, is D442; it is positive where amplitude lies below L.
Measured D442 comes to 6.3 Hz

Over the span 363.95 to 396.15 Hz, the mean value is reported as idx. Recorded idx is 1.88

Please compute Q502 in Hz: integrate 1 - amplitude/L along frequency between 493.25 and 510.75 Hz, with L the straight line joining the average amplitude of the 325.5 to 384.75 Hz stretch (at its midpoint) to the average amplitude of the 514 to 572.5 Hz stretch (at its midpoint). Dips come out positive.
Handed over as 5.7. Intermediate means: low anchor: 1.93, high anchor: 2.02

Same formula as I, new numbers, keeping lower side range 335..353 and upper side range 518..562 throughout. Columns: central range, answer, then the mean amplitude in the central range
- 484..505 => 4.0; 1.62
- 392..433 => 2.2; 1.86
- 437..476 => 5.7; 1.69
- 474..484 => -0.4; 2.07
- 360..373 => 0.1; 1.93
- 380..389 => 0.4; 1.86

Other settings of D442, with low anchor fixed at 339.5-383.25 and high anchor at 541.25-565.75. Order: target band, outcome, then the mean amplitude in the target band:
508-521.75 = 2.4 Hz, 1.71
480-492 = 0.2 Hz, 2.01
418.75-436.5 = 2.6 Hz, 1.7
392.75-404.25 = 0.4 Hz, 1.9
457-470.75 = 0.8 Hz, 1.91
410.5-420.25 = 0.3 Hz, 1.93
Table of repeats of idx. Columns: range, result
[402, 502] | 1.76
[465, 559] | 1.86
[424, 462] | 1.57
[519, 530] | 1.92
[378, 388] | 1.88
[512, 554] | 1.95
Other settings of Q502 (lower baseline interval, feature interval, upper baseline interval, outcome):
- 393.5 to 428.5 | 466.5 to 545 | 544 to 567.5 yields 8.7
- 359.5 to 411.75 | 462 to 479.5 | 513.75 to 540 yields -0.9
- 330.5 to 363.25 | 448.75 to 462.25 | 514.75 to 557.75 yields 1.8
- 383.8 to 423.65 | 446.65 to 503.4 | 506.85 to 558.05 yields 3.2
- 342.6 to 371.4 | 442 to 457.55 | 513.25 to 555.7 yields 3.7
